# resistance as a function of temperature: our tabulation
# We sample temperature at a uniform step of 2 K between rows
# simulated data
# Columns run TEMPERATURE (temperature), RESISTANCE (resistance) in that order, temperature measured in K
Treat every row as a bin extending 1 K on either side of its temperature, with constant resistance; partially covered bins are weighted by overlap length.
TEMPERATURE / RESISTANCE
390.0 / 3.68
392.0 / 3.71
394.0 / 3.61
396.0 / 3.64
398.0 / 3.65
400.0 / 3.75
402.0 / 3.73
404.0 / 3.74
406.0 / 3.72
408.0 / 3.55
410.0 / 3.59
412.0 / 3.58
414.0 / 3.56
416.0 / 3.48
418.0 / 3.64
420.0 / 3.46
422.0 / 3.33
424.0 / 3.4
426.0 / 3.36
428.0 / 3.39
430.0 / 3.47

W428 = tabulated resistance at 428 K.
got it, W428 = 3.39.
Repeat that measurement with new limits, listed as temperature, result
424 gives 3.4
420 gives 3.46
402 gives 3.73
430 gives 3.47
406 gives 3.72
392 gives 3.71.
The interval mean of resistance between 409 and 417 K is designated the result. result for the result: 3.55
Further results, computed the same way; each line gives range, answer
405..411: 3.62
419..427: 3.39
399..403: 3.74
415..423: 3.48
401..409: 3.69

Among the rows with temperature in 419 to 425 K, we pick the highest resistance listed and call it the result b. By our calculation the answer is 3.46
